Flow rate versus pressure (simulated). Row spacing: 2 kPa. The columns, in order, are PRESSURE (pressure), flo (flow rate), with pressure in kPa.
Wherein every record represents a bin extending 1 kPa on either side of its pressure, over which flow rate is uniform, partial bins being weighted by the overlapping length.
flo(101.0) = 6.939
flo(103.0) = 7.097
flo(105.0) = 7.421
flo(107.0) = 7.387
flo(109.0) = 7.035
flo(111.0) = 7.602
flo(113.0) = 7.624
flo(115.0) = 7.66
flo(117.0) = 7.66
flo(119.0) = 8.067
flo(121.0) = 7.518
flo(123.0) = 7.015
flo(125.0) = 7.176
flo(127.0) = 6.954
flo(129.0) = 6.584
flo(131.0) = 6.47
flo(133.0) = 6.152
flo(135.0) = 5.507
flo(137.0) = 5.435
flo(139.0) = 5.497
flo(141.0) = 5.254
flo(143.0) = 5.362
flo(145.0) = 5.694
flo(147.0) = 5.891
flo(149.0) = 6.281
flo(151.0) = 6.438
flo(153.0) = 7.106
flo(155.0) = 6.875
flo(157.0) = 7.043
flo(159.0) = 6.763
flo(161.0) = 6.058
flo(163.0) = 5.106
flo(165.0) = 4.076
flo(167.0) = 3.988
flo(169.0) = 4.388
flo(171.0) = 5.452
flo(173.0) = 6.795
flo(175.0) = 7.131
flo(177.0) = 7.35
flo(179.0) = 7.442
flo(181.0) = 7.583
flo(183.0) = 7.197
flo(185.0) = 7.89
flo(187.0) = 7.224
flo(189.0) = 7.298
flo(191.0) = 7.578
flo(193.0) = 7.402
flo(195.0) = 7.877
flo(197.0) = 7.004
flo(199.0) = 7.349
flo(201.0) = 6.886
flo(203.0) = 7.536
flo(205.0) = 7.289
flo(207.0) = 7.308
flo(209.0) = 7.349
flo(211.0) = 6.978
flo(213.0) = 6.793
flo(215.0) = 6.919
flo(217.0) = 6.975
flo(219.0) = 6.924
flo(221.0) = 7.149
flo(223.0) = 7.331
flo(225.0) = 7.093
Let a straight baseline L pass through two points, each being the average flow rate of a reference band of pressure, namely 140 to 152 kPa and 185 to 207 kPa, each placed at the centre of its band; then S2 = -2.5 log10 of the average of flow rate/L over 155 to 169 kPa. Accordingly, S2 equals 0.14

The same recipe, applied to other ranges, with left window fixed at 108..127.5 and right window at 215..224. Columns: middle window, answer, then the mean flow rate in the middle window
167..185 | 0.10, 6.59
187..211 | -0.03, 7.33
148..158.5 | 0.09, 6.75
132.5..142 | 0.31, 5.54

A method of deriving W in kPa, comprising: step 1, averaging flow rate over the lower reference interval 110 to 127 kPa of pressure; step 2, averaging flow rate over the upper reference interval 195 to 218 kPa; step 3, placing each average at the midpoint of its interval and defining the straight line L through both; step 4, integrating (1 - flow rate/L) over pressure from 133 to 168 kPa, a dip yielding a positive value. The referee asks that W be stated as 7.5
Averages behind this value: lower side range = 7.51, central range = 5.8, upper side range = 7.16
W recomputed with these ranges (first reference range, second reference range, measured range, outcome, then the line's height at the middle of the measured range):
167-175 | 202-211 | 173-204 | -4.7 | 6.43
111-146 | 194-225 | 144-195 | 2.9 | 6.89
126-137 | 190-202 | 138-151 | 1.5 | 6.47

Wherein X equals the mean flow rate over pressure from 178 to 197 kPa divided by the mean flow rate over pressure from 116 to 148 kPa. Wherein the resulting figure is 1.2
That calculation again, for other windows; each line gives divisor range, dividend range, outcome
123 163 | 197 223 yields 1.14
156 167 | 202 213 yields 1.28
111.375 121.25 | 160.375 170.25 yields 0.61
